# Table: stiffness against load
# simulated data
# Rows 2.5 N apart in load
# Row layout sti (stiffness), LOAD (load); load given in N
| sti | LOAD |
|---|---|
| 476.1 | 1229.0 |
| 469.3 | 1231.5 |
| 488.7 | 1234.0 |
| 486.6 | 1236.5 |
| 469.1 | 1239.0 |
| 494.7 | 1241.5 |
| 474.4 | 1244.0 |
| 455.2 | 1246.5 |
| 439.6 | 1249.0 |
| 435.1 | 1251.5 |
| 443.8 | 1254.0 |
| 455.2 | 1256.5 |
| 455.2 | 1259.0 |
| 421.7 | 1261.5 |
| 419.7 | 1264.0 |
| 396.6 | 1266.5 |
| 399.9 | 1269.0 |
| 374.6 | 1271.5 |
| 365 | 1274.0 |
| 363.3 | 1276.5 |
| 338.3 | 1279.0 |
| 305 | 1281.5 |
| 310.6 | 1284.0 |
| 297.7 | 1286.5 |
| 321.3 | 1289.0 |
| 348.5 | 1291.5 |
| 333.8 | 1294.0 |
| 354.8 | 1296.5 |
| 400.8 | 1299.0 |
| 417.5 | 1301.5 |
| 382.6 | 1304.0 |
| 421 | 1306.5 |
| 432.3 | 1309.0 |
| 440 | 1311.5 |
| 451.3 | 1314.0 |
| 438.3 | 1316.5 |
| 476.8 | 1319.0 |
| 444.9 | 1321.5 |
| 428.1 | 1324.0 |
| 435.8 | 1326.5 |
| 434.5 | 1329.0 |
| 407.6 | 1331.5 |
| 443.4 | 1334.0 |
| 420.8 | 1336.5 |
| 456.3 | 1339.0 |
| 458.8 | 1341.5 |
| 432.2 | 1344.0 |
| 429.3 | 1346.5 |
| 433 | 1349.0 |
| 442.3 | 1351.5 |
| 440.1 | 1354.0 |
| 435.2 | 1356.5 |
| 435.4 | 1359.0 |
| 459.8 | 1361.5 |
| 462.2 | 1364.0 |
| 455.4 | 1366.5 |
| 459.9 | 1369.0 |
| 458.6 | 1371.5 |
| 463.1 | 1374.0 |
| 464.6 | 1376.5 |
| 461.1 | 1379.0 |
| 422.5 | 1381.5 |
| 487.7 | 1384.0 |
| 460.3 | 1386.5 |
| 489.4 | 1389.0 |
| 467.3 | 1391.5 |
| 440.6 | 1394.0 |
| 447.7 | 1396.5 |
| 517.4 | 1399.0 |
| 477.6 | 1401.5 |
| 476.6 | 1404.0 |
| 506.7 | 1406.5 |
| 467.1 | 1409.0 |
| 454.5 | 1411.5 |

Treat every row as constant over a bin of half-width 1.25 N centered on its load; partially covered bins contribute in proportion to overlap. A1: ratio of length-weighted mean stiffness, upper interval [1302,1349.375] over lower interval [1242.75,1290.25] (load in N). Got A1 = 1.1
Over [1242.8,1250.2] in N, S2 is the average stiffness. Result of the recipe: 456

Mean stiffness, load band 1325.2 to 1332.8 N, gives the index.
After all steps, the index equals 426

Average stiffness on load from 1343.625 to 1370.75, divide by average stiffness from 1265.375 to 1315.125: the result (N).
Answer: 1.19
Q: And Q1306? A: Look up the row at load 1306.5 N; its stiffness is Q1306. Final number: 421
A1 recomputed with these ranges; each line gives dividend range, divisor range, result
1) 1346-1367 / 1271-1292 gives 1.33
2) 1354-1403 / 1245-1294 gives 1.19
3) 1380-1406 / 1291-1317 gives 1.17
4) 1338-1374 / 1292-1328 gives 1.07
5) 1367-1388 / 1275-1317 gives 1.23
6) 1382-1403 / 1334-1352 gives 1.07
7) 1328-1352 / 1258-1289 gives 1.18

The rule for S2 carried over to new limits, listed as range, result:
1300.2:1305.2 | 400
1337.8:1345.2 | 449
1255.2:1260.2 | 455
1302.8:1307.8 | 402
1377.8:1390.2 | 464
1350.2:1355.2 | 441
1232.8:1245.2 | 483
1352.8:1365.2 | 447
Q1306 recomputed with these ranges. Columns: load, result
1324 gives 428.1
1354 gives 440.1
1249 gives 439.6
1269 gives 399.9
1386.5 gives 460.3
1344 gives 432.2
